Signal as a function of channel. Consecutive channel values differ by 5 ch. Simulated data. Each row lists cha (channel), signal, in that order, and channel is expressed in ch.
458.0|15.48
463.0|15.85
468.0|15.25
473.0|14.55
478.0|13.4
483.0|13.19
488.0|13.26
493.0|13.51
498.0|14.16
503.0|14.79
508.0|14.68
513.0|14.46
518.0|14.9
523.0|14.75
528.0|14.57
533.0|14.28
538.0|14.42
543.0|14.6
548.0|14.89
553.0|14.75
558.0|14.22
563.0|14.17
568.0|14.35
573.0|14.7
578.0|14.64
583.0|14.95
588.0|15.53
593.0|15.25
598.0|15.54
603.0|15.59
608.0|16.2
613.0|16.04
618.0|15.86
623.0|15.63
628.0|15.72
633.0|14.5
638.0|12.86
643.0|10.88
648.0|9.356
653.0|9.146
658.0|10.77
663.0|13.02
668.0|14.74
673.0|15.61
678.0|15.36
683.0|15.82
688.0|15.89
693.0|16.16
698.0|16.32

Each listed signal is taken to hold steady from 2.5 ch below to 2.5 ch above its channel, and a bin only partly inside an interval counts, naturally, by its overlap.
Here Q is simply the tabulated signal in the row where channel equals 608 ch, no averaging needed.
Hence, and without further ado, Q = 16.2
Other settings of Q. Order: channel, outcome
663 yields 13.02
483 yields 13.19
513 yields 14.46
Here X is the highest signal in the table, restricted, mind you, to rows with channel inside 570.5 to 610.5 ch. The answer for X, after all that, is 16.2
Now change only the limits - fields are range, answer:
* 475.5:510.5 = 14.79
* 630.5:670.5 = 14.74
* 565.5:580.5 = 14.7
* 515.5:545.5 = 14.9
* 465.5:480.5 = 15.25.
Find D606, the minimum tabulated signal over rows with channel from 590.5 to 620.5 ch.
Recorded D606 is 15.25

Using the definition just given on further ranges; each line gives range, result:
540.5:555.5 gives 14.6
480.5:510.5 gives 13.19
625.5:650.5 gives 9.356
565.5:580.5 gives 14.35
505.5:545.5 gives 14.28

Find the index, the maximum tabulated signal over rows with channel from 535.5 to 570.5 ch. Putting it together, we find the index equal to 14.89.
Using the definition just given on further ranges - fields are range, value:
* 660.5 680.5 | 15.61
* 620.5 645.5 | 15.72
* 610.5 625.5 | 16.04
